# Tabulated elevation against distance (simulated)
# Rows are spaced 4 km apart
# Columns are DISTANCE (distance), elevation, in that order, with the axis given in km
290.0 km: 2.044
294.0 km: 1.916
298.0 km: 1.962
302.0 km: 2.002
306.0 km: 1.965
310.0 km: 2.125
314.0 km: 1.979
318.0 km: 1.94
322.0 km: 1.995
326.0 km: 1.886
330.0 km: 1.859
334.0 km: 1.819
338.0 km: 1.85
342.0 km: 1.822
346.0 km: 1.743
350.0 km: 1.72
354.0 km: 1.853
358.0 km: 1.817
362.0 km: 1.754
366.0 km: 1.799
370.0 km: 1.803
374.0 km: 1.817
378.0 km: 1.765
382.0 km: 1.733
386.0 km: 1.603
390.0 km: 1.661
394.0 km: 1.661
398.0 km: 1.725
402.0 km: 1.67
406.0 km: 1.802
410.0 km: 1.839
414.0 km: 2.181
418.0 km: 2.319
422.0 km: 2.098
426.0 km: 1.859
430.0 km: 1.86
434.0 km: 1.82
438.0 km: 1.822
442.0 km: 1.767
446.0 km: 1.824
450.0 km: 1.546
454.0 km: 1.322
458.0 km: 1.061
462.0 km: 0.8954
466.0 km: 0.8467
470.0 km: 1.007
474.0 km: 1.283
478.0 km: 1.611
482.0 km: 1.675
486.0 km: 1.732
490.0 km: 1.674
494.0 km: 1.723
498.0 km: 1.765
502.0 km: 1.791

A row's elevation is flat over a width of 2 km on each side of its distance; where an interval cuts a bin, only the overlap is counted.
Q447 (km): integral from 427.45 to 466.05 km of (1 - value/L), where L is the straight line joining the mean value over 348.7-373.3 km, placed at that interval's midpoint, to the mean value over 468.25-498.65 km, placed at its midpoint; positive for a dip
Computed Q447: 2.8 km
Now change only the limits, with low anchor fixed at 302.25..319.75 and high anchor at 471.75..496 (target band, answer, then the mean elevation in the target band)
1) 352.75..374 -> 0.89 km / 1.8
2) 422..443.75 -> -1.57 km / 1.85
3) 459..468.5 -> 4.35 km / 0.898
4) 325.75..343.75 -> 0.97 km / 1.84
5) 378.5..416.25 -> 0.78 km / 1.77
